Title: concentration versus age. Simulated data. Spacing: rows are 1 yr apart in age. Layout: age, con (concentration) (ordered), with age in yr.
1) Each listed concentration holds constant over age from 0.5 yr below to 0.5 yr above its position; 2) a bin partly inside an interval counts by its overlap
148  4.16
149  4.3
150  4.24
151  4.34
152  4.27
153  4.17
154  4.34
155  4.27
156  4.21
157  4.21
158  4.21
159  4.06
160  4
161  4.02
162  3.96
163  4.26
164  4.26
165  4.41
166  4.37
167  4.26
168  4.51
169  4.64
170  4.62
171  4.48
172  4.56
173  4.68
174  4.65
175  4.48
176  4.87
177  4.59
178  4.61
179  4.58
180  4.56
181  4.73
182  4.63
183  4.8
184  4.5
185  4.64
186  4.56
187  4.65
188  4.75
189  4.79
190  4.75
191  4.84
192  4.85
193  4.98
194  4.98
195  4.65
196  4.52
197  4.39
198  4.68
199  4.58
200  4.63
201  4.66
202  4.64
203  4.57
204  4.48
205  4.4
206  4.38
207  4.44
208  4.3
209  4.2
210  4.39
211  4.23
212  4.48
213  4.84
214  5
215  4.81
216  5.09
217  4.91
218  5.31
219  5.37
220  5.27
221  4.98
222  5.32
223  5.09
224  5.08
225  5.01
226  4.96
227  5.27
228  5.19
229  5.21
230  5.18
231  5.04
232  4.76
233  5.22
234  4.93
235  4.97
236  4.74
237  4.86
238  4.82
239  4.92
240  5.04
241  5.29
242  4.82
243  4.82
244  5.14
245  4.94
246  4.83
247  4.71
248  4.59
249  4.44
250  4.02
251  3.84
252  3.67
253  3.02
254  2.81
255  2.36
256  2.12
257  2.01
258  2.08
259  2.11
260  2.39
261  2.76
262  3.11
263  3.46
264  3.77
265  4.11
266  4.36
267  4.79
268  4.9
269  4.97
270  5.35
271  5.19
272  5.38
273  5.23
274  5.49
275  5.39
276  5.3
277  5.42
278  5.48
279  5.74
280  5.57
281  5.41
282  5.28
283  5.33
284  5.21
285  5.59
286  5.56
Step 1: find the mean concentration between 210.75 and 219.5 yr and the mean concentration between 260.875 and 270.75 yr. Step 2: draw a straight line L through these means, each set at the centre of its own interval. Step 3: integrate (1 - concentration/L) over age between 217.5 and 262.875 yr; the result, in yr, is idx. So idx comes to 2.47 yr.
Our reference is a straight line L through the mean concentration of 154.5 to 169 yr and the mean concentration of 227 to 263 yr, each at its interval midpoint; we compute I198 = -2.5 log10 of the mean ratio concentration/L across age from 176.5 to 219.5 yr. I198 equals -0.117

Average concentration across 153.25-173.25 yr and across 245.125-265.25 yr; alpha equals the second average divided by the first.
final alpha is 0.77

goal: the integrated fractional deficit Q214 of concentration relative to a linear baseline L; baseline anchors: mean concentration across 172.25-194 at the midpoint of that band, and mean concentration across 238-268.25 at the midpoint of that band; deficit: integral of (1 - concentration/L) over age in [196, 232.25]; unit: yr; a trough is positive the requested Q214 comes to -4.2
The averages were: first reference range 4.7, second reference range 3.85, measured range 4.81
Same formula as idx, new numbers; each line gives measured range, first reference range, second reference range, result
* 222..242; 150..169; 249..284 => -3.9 yr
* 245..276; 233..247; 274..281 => 7.7 yr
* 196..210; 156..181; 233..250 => 0.4 yr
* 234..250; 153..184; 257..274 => -2.9 yr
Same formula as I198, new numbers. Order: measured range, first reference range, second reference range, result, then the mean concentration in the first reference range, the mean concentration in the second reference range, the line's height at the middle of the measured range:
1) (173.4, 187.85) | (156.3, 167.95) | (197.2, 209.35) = -0.07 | 4.2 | 4.5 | 4.33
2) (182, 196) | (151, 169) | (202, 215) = -0.08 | 4.24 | 4.5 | 4.39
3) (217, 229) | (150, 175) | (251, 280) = -0.23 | 4.32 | 4.05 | 4.16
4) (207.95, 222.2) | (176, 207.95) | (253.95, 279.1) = -0.09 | 4.64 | 4.08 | 4.46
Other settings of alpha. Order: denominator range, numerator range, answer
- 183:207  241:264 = 0.77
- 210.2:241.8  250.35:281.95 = 0.83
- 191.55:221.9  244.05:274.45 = 0.83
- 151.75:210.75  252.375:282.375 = 0.93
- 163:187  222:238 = 1.10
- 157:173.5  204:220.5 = 1.09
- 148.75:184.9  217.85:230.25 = 1.17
